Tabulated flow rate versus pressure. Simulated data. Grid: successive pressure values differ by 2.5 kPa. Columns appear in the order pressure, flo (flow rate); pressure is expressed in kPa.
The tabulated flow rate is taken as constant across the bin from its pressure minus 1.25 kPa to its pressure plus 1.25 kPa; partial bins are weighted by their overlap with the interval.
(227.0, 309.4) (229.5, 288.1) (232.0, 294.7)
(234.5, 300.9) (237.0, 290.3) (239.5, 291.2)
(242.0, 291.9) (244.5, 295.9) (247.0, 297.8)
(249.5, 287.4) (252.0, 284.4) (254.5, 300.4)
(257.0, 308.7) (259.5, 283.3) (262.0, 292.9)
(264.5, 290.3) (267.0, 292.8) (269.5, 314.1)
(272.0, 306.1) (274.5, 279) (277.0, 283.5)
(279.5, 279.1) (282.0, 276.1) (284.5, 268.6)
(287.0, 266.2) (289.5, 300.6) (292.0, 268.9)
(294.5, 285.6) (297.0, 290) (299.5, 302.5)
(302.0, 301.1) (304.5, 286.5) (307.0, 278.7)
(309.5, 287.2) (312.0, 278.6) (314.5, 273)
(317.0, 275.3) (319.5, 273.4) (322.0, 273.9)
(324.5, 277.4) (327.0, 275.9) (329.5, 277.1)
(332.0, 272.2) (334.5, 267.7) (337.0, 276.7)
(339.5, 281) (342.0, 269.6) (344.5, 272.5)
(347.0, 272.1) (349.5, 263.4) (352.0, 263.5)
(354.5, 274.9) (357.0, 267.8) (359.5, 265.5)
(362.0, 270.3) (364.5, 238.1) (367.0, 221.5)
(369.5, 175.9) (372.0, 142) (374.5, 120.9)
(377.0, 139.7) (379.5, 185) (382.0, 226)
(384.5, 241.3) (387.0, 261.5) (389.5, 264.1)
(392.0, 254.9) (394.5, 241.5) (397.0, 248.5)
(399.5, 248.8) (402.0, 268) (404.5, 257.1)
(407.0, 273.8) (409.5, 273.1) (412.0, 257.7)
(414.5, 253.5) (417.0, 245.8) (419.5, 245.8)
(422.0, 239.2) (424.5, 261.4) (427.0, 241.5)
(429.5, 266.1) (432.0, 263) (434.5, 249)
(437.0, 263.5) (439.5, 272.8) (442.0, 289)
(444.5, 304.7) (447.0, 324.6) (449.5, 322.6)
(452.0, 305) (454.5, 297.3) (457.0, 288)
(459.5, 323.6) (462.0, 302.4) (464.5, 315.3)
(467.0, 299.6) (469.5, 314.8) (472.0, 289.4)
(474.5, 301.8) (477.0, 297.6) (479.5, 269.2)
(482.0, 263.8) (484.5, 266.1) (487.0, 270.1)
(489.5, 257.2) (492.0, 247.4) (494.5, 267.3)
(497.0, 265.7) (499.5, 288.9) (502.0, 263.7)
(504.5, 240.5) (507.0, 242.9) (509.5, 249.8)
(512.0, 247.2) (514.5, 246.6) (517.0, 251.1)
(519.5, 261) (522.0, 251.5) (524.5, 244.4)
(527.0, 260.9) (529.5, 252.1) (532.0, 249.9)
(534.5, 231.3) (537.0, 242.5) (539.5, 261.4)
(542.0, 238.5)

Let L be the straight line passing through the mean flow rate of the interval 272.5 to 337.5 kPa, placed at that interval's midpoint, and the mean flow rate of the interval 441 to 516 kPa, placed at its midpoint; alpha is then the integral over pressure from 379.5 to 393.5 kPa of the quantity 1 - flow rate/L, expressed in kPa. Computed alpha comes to 1.86 kPa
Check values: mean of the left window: 280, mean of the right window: 282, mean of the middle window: 244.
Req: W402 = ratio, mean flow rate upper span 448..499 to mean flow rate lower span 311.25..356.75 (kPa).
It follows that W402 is 1.06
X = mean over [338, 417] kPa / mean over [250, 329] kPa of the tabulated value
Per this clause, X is 0.8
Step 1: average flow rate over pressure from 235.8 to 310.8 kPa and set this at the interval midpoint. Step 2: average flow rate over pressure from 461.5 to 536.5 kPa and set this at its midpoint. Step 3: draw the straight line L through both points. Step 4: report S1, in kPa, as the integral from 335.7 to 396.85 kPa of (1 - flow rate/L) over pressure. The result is 9.3 kPa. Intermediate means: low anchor 289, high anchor 266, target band 237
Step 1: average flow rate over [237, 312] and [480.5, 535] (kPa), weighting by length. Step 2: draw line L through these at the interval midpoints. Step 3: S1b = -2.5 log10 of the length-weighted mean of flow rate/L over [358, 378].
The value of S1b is 0.36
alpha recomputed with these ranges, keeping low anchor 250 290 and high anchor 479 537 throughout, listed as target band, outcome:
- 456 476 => -3.29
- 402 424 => 1.00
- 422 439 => 0.62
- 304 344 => 0.72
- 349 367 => 1.05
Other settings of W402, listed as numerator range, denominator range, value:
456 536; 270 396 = 1.03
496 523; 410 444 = 0.99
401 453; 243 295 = 0.94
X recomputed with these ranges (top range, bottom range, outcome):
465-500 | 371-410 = 1.23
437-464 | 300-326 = 1.07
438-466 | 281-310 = 1.07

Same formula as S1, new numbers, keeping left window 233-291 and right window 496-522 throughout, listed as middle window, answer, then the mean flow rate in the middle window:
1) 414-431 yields 1.1 kPa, 251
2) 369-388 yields 6.1 kPa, 186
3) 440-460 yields -3.1 kPa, 305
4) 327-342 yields 0.3 kPa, 275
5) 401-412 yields 0.1 kPa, 267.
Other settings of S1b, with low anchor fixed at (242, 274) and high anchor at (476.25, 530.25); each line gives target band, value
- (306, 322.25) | 0.04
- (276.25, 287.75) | 0.07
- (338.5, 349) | 0.04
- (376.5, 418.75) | 0.12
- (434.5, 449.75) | -0.09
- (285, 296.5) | 0.04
